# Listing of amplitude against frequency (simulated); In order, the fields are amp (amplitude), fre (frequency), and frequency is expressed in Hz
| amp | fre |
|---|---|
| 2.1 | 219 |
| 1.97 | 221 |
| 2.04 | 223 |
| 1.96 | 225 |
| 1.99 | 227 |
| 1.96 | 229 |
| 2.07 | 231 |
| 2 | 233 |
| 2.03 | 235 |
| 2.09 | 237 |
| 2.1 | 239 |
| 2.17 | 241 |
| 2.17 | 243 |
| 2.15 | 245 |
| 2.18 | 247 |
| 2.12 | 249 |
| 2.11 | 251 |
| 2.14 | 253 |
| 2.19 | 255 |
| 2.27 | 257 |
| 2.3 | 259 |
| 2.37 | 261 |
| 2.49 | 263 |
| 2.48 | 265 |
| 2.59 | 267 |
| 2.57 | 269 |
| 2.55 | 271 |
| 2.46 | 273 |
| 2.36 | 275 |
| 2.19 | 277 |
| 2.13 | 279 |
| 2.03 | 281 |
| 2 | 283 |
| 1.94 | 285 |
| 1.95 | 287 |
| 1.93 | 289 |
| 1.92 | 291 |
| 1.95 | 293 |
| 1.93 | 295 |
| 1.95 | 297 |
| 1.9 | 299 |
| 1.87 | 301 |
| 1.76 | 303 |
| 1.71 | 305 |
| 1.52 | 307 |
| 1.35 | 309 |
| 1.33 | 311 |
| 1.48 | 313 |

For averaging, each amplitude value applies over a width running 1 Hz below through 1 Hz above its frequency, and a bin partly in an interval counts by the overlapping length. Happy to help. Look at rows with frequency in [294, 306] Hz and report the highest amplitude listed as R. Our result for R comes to 1.95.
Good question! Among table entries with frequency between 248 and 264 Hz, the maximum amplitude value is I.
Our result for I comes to 2.49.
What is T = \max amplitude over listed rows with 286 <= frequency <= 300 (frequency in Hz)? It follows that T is 1.95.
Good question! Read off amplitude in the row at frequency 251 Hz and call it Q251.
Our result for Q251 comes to 2.11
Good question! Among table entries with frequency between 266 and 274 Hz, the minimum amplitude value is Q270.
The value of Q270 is 2.46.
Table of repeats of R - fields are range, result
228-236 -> 2.07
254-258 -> 2.27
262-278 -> 2.59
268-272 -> 2.57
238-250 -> 2.18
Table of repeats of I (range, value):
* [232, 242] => 2.17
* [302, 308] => 1.76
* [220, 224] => 2.04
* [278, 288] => 2.13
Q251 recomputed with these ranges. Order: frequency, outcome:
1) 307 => 1.52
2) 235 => 2.03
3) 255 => 2.19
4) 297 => 1.95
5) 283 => 2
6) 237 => 2.09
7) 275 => 2.36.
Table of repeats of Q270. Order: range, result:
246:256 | 2.11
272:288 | 1.94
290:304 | 1.76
